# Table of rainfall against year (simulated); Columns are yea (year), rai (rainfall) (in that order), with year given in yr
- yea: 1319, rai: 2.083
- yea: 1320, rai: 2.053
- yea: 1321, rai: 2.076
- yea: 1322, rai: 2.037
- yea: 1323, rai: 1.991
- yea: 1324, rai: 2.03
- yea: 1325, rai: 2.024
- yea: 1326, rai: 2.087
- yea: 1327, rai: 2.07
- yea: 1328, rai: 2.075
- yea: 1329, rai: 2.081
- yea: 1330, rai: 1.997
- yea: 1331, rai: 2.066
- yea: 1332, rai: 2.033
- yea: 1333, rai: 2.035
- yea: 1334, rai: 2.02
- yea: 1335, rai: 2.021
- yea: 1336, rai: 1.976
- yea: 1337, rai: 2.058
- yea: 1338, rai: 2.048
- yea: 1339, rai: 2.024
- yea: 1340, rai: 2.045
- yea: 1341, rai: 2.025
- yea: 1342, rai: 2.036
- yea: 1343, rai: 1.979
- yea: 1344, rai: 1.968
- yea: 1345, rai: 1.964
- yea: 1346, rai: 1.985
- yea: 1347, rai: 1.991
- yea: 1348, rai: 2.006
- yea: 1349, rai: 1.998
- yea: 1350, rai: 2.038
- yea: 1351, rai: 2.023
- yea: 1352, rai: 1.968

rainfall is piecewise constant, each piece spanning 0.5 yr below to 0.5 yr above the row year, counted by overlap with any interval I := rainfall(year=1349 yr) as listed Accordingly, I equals 1.998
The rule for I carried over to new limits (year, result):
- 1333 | 2.035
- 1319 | 2.083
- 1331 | 2.066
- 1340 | 2.045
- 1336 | 1.976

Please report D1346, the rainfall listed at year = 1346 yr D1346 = 1.985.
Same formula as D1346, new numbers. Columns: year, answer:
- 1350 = 2.038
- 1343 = 1.979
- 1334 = 2.02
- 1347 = 1.991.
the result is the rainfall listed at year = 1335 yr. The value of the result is 2.021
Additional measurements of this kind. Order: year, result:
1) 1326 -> 2.087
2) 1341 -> 2.025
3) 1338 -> 2.048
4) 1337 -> 2.058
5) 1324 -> 2.03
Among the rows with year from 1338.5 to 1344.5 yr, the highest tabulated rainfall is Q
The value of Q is 2.045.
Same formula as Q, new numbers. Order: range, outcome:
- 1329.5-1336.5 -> 2.066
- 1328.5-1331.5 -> 2.081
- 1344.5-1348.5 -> 2.006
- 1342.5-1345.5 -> 1.979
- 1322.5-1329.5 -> 2.087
